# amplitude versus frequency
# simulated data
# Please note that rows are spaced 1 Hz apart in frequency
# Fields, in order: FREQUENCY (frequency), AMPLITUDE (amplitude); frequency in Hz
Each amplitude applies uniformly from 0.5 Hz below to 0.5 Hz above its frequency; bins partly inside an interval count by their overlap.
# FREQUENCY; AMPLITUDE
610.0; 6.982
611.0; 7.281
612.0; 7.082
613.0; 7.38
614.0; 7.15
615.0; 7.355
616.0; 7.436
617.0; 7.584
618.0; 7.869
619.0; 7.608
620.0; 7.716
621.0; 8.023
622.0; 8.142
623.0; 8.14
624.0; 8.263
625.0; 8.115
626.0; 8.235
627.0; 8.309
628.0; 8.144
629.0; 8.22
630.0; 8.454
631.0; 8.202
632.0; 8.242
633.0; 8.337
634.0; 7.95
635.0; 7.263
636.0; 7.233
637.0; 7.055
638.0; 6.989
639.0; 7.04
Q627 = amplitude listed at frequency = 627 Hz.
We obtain 8.309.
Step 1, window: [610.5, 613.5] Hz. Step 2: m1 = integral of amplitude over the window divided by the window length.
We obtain 7.25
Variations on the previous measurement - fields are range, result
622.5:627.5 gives 8.21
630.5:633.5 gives 8.26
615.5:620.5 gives 7.64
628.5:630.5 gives 8.34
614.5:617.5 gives 7.46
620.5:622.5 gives 8.08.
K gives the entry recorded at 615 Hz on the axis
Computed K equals 7.355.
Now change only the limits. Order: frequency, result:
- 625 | 8.115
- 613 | 7.38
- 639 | 7.04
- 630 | 8.454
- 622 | 8.142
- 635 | 7.263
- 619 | 7.608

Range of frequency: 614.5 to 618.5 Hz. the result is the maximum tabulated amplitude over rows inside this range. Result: 7.869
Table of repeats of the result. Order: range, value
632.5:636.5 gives 8.337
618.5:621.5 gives 8.023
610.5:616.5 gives 7.436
